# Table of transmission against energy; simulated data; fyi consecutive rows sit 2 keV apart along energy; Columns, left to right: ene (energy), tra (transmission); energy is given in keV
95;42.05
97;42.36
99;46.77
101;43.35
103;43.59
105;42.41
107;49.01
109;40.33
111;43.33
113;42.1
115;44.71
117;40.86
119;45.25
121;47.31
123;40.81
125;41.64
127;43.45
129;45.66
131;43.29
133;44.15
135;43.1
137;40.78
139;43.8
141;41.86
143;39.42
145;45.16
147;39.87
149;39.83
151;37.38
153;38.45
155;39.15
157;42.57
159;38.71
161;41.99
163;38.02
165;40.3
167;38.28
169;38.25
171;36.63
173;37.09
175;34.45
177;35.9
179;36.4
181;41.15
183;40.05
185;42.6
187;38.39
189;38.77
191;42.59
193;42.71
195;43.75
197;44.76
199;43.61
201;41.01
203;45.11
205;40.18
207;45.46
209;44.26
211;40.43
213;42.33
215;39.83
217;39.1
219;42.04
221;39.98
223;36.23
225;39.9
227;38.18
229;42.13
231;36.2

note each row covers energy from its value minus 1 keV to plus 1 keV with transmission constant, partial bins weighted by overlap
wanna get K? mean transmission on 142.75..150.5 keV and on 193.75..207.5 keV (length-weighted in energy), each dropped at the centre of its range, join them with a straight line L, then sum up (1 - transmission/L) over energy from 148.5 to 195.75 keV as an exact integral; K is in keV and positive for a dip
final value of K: 3.2 keV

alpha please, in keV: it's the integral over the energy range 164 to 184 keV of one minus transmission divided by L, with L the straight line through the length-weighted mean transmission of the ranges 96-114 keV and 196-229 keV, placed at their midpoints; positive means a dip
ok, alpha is 2.1 keV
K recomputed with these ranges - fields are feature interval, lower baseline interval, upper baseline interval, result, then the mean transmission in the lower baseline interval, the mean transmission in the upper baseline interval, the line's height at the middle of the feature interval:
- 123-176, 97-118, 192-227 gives 2.85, 43.6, 41.7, 42.8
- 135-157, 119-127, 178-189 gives 0.67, 43.5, 39.6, 42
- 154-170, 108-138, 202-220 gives 1.13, 43.1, 42.1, 42.7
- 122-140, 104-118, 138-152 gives -0.44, 43.2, 41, 42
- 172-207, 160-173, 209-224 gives -1.03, 38.8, 40.3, 39.5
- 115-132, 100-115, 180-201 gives -0.16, 43.5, 41.8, 43.2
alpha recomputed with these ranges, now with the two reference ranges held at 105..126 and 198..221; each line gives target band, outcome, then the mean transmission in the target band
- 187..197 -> 0.10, 41.9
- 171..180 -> 1.38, 36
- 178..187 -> 0.55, 39.9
